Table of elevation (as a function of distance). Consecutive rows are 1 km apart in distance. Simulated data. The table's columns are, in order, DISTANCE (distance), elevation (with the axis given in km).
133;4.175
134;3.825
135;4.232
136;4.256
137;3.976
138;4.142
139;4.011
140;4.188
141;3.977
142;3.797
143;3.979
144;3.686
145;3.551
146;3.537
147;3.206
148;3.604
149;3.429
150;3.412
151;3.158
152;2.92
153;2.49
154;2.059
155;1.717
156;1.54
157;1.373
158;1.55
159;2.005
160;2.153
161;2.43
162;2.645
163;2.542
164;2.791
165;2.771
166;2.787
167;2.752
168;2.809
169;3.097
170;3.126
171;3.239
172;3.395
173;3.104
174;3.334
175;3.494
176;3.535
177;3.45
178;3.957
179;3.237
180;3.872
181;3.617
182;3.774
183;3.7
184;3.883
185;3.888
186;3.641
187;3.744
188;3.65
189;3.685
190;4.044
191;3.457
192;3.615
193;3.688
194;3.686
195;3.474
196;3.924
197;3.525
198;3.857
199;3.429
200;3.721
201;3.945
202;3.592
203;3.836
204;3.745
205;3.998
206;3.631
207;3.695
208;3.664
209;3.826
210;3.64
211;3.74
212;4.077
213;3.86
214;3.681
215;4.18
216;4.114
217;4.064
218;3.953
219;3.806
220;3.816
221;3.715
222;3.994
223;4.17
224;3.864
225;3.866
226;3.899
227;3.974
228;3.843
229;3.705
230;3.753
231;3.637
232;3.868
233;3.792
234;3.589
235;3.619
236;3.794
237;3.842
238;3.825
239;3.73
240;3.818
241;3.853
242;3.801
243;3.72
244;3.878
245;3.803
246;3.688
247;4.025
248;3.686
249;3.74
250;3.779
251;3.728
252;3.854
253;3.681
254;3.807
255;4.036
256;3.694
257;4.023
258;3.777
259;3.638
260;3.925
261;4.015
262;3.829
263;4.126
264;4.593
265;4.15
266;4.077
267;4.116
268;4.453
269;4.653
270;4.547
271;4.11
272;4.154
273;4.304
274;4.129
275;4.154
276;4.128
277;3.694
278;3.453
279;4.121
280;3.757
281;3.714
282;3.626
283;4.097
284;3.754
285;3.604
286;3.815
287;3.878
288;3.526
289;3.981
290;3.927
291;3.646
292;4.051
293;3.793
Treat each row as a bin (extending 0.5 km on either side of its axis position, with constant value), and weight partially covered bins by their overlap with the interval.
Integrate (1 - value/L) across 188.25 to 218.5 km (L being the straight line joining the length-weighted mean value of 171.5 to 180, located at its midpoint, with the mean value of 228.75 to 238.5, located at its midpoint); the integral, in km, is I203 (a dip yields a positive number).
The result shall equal -1.5 km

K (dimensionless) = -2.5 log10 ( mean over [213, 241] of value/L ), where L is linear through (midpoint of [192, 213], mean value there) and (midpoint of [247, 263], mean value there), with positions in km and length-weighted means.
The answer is -0.020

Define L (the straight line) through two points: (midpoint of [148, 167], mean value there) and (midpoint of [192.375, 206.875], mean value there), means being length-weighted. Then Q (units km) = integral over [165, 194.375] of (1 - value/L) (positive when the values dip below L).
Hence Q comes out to -3.3 km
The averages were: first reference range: 2.47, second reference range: 3.72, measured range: 3.48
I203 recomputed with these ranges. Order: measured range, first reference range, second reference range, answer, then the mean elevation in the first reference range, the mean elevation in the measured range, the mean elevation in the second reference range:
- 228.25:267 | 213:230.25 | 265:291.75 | 1.0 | 3.91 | 3.84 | 3.98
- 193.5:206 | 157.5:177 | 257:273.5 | -1.7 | 2.84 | 3.72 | 4.15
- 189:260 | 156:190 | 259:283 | -3.8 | 3.11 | 3.8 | 4.07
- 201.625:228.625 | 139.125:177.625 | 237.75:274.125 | -2.4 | 2.98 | 3.86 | 3.97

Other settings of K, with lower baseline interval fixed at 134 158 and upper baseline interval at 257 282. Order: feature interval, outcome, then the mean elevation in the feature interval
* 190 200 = -0.02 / 3.65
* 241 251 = 0.03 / 3.79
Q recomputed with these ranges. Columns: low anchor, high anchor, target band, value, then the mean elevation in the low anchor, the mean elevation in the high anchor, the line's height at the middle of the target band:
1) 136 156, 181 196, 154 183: 5.8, 3.39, 3.71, 3.56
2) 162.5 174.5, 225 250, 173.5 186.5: -2.2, 2.98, 3.79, 3.11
